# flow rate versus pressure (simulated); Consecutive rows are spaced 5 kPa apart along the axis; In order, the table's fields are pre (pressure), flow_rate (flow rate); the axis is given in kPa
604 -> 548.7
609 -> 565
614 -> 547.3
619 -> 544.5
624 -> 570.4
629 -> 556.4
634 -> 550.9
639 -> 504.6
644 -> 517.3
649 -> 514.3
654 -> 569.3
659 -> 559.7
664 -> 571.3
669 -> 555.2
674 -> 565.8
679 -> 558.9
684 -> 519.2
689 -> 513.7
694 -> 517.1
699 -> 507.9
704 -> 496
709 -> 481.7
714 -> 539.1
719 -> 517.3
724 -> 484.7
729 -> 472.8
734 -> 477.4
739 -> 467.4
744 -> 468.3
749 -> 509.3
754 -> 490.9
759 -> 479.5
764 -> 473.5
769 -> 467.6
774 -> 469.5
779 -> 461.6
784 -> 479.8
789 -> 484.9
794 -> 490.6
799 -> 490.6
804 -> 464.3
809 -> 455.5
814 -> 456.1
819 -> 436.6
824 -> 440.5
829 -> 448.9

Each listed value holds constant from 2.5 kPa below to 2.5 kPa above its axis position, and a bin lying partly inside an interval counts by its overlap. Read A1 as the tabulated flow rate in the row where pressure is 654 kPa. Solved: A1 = 569.3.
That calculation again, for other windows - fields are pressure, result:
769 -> 467.6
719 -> 517.3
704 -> 496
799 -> 490.6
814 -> 456.1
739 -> 467.4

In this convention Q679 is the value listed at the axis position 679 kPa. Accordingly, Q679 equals 558.9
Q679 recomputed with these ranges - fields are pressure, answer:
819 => 436.6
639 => 504.6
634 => 550.9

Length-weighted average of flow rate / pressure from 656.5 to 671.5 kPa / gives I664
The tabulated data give 562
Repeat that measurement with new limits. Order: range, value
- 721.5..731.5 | 479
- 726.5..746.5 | 471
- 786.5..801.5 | 489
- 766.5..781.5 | 466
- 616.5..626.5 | 557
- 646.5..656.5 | 542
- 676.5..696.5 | 527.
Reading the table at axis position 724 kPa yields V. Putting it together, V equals 484.7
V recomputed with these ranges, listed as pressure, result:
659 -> 559.7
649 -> 514.3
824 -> 440.5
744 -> 468.3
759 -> 479.5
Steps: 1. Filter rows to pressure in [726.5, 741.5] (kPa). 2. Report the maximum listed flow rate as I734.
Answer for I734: 477.4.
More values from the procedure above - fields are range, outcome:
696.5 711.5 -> 507.9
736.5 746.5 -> 468.3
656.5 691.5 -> 571.3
